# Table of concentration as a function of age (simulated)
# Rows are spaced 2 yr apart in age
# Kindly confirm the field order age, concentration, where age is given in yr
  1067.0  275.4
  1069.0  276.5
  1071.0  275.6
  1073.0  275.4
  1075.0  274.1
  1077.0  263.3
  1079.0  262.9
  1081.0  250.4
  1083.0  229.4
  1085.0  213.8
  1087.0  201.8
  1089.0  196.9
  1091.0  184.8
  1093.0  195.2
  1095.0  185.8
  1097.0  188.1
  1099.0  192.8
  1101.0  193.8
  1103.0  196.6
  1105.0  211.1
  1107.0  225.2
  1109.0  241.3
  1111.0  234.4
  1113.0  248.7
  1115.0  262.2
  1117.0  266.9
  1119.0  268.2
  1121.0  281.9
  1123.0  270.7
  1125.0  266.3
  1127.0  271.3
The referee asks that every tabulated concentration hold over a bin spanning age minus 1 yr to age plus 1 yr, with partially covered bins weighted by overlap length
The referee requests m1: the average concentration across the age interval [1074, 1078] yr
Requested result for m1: 269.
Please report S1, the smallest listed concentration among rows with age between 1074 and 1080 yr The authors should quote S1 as 262.9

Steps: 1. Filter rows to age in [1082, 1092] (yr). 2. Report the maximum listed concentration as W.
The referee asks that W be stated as 229.4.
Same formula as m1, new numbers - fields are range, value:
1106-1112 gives 234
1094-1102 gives 190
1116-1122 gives 272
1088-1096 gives 191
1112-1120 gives 262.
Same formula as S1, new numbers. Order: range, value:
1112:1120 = 248.7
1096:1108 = 188.1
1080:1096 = 184.8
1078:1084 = 229.4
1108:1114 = 234.4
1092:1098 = 185.8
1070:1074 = 275.4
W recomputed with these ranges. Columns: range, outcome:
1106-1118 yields 266.9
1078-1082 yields 262.9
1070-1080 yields 275.6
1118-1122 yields 281.9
